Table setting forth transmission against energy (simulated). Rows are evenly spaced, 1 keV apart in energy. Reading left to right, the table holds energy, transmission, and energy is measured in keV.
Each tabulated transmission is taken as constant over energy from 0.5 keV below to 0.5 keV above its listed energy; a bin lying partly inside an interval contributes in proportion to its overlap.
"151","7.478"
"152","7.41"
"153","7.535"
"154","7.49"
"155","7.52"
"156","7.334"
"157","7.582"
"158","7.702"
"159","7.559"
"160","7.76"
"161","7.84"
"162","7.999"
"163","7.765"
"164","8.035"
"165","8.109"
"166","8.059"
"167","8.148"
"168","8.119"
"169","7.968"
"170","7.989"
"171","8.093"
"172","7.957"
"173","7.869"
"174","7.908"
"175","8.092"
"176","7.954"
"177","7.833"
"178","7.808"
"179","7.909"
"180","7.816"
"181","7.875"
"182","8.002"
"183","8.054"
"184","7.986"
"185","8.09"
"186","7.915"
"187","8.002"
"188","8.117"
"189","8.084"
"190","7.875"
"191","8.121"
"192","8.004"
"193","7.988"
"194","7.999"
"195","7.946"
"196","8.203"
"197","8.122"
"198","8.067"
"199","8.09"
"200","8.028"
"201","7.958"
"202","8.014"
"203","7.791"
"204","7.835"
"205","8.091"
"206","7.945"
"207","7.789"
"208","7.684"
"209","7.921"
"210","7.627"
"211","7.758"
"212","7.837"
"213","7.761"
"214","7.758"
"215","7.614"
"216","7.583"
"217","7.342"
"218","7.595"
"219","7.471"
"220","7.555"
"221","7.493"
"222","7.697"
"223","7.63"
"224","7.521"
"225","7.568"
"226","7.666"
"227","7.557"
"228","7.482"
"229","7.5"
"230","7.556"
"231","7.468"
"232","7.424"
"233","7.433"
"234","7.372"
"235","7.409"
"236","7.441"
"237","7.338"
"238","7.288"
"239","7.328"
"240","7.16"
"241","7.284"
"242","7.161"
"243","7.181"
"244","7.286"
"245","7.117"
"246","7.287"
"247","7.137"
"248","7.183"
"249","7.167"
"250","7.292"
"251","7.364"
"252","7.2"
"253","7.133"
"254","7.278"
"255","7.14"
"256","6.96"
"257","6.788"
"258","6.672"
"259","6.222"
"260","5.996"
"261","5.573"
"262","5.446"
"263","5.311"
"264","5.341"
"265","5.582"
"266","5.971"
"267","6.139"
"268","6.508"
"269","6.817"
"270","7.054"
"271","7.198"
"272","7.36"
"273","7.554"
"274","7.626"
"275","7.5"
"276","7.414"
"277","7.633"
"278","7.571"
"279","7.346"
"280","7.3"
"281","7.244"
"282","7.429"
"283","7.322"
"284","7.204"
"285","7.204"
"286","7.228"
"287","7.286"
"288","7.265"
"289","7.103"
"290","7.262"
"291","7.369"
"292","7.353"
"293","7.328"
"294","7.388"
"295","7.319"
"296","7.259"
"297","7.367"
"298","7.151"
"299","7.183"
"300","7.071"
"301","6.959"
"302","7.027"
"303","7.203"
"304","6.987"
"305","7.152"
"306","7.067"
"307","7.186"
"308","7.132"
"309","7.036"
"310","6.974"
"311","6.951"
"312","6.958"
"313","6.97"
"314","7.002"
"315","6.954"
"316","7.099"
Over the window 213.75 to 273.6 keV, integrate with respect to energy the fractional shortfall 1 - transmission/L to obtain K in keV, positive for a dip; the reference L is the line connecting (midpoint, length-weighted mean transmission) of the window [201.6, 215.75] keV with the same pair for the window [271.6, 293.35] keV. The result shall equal 4.1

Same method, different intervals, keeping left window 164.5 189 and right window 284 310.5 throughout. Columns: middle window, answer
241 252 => 0.45 keV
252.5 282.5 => 2.48 keV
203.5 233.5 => 0.28 keV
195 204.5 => -0.21 keV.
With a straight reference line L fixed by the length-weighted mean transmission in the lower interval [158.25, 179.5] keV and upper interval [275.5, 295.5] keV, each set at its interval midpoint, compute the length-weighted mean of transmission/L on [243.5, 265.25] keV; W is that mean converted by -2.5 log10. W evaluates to 0.13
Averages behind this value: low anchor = 7.94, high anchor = 7.33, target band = 6.67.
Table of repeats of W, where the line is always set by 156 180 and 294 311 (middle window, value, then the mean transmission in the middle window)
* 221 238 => 0.01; 7.5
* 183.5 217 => -0.03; 7.92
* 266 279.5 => 0.02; 7.16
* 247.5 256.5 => 0.03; 7.19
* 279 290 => 0.00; 7.26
